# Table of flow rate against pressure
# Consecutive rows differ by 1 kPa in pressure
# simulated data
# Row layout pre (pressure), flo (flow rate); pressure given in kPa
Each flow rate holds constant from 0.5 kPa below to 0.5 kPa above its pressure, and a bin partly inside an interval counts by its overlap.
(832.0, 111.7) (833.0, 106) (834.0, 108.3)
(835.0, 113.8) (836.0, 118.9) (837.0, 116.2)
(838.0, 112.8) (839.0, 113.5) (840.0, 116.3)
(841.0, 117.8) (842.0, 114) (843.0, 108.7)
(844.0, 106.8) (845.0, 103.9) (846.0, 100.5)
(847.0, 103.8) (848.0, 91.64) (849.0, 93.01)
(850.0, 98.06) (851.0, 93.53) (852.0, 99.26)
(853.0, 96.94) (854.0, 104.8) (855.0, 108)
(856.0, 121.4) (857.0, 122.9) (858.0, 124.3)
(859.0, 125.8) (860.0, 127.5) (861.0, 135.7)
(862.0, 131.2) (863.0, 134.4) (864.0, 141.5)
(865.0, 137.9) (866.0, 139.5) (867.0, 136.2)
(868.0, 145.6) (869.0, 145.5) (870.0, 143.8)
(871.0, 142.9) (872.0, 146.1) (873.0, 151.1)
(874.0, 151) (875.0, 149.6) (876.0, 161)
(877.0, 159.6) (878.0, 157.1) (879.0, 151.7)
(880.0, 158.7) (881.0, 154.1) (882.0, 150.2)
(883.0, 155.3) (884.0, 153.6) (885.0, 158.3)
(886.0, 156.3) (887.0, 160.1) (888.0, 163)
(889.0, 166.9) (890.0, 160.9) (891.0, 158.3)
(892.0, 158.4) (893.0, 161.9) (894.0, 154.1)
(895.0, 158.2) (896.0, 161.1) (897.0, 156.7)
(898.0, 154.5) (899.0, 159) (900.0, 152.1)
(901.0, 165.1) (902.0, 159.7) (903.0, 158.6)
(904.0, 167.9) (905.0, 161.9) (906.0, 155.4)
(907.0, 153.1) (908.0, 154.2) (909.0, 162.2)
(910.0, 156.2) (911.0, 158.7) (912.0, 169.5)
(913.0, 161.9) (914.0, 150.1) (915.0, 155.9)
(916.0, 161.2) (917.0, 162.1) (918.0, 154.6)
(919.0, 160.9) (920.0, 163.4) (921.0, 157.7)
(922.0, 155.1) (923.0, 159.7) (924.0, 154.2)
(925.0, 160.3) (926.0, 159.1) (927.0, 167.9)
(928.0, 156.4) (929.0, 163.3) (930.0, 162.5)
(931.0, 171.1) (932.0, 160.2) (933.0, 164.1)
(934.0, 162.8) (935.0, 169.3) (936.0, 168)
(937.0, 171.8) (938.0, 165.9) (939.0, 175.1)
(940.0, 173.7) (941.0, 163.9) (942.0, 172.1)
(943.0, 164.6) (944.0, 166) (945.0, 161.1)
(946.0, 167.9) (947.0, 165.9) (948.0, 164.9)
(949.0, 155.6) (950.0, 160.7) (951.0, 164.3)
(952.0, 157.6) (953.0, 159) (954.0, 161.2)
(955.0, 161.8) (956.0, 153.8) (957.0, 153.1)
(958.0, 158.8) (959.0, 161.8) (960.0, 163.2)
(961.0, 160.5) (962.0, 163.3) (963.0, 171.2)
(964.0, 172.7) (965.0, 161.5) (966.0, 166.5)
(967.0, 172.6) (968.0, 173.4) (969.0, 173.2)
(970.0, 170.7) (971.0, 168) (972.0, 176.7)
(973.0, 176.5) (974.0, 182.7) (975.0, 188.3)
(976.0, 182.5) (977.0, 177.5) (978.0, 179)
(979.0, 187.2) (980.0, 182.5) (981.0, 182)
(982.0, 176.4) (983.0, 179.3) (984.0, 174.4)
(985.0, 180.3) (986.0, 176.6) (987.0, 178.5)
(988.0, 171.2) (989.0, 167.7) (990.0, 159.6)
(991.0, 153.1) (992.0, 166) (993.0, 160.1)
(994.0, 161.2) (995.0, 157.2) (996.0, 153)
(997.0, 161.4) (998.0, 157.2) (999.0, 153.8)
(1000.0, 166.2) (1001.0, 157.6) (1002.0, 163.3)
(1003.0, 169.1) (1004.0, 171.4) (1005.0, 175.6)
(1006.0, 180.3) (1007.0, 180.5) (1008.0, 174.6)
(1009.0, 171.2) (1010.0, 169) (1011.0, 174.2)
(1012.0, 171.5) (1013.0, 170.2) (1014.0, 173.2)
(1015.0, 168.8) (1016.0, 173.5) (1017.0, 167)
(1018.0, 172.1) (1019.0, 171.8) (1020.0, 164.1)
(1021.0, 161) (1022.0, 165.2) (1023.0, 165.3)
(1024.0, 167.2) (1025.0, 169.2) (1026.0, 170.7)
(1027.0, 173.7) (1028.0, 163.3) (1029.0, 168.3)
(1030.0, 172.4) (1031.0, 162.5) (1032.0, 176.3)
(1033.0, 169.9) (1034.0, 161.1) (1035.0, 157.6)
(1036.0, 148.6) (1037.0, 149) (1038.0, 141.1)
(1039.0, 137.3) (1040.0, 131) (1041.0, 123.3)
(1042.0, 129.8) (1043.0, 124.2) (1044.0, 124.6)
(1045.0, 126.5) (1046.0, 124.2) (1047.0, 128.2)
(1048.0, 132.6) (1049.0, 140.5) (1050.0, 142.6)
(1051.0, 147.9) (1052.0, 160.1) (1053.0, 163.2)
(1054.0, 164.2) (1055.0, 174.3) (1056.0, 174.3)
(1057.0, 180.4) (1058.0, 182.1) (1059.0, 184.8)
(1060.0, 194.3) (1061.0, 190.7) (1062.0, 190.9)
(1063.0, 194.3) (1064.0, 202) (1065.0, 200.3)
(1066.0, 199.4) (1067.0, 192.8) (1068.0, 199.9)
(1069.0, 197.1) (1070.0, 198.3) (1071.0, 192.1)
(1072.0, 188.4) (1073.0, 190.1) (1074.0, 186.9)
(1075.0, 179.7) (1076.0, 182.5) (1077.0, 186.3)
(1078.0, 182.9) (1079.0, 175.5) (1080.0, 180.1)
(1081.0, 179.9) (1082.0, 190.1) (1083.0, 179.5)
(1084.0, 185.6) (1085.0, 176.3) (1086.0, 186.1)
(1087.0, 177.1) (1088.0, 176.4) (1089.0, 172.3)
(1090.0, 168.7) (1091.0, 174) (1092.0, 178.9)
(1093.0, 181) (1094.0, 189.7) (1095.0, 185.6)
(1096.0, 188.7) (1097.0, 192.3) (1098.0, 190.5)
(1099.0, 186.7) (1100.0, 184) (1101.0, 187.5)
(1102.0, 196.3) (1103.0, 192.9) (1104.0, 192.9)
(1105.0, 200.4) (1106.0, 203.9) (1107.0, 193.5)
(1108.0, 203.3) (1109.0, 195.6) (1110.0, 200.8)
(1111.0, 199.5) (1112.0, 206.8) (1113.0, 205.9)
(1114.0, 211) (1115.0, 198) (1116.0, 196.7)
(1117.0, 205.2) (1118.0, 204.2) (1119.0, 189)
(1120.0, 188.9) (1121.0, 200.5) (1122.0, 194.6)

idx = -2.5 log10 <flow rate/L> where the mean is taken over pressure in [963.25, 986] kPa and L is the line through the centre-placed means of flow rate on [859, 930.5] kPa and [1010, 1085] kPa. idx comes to -0.09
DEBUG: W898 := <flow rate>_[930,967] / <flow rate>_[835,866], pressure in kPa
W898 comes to 1.44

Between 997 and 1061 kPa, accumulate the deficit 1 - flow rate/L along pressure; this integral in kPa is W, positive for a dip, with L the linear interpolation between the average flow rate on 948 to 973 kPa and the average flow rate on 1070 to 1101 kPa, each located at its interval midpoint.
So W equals 4.99 kPa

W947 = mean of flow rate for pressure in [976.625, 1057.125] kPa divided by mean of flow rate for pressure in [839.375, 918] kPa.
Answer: 1.14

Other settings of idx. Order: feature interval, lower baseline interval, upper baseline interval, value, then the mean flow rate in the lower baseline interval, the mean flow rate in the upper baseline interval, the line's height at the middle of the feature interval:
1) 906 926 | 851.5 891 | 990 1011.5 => -0.059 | 142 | 165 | 150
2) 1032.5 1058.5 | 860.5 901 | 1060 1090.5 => 0.225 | 152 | 187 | 182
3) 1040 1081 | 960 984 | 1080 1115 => 0.090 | 175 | 189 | 185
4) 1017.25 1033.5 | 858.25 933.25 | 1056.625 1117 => 0.064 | 155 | 190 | 179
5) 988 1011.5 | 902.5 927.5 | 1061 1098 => 0.050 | 159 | 186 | 173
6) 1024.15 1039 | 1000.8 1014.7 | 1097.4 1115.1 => 0.099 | 172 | 197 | 178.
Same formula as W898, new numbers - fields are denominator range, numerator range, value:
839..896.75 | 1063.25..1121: 1.41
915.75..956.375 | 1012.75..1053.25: 0.95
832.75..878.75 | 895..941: 1.30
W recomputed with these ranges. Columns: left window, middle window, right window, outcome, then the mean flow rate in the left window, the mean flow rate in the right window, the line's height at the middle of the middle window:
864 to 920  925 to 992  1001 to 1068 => -3.5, 156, 165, 160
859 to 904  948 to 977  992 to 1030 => -1.0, 152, 167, 162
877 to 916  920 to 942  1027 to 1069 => -0.7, 158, 162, 159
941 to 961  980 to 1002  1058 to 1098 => 0.4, 162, 186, 170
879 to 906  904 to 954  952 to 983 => 0.7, 158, 171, 164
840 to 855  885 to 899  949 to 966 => -3.6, 103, 162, 127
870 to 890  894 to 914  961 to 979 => 0.1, 155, 174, 160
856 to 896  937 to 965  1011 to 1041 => -1.5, 148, 163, 156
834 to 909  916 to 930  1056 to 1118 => -0.9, 138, 190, 150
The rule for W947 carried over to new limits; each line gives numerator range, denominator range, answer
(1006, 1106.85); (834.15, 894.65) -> 1.30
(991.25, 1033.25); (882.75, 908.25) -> 1.06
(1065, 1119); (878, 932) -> 1.20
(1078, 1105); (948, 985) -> 1.08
